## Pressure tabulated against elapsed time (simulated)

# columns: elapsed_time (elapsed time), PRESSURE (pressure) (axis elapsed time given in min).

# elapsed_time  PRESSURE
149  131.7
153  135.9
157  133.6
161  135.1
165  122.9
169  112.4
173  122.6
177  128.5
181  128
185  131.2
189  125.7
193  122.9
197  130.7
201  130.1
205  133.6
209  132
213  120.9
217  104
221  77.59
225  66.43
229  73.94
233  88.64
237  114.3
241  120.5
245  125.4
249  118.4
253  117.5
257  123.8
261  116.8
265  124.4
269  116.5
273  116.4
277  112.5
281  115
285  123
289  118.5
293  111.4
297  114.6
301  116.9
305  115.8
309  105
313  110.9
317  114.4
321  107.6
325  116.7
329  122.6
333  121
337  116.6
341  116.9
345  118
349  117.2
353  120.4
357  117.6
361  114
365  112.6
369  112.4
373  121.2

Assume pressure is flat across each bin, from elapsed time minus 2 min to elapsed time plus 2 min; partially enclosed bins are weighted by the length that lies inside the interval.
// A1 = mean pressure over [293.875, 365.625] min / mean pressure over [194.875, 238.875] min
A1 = 1.08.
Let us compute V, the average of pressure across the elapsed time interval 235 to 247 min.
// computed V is 120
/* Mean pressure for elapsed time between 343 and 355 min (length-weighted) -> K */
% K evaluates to 119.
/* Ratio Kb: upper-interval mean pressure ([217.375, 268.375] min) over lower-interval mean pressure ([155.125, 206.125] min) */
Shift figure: 0.83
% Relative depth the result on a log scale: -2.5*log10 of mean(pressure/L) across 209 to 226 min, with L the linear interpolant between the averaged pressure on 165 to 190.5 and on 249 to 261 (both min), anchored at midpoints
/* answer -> 0.23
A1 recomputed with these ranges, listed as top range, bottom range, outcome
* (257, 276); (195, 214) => 0.91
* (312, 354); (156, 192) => 0.92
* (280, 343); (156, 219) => 0.92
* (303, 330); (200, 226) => 1.03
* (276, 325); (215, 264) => 1.09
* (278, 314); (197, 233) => 1.09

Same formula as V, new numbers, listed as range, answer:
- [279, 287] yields 119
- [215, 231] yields 80.5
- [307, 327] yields 111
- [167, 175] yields 118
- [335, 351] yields 117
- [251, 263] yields 119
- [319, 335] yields 117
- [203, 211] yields 133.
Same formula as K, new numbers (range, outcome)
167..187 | 125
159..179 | 124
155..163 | 134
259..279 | 117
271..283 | 115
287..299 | 115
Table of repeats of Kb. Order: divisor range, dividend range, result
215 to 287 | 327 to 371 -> 1.08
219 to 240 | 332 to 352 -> 1.37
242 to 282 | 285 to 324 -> 0.95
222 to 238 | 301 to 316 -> 1.34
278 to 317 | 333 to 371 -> 1.02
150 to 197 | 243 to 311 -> 0.92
